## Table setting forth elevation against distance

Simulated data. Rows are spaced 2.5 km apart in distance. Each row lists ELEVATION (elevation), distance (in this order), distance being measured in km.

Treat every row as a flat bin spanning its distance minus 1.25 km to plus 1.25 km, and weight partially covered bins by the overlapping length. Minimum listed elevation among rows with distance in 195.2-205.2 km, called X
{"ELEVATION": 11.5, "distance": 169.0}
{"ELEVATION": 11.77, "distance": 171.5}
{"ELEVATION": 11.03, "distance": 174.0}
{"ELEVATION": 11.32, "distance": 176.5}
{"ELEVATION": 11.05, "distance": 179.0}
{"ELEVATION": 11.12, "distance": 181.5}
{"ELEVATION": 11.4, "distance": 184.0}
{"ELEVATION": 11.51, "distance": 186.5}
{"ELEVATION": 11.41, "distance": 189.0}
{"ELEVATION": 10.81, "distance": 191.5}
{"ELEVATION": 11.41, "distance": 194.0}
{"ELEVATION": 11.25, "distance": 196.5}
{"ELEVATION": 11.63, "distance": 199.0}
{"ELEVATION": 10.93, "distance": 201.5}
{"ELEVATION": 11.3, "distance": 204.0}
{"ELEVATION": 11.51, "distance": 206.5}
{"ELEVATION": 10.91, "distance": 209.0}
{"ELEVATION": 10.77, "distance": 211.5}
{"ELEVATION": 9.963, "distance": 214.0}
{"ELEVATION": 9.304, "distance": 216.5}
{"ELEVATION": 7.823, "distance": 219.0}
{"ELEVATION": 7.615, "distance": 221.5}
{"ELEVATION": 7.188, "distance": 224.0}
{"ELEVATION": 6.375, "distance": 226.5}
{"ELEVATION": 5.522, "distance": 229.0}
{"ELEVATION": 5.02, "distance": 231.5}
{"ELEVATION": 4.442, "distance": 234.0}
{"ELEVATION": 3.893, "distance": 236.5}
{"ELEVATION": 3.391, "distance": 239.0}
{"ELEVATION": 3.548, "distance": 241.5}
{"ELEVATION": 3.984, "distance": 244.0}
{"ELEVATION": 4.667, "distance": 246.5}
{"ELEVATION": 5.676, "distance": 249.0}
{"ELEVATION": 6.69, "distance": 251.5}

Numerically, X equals 10.93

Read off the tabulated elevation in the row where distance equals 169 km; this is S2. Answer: 11.5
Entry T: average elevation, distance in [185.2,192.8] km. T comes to 11.2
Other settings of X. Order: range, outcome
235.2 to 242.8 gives 3.391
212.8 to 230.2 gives 5.522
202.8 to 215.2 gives 9.963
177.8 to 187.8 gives 11.05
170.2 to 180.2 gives 11.03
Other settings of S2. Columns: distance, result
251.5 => 6.69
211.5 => 10.77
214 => 9.963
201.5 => 10.93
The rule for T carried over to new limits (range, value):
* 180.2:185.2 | 11.3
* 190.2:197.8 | 11.2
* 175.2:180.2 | 11.2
